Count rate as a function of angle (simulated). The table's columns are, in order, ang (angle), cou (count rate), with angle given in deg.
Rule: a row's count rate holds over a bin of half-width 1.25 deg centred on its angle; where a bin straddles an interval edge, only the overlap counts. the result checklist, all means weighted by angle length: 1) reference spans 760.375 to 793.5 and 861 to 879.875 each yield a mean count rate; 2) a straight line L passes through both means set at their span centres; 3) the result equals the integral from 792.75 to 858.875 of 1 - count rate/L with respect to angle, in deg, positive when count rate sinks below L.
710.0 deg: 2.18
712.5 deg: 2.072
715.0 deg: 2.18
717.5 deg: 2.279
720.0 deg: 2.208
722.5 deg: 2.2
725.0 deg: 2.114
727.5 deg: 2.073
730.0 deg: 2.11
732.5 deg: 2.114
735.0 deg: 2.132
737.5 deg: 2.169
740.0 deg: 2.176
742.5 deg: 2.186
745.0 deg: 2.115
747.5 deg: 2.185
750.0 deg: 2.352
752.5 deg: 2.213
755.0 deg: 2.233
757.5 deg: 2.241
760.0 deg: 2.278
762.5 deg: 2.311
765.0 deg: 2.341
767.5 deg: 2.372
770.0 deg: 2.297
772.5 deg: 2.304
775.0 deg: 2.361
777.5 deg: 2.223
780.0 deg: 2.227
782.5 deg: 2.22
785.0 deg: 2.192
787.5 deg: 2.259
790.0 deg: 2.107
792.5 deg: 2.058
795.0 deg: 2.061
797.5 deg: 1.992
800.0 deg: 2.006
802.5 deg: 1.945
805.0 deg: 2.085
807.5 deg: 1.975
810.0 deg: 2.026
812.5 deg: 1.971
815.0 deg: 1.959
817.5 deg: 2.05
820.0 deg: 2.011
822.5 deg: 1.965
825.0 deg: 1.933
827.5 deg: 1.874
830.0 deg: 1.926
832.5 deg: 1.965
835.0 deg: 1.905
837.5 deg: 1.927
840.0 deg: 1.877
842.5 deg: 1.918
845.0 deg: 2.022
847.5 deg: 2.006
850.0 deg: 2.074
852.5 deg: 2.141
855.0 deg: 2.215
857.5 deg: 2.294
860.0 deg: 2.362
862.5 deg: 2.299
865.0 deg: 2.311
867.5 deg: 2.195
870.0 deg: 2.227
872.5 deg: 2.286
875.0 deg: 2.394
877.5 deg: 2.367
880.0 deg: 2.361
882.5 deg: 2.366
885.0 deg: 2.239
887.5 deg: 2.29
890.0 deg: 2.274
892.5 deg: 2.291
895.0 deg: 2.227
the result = 7.9 deg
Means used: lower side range 2.25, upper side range 2.3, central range 2.01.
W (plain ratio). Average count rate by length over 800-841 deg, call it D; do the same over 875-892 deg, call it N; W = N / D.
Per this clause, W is 1.18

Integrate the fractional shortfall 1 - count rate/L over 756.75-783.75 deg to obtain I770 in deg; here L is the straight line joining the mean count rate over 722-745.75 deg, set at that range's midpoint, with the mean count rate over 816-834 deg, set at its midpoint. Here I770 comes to -2.9 deg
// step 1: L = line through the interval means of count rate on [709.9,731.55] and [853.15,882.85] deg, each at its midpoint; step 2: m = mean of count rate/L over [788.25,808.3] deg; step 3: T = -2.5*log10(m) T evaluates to 0.10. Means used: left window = 2.16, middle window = 2.04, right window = 2.3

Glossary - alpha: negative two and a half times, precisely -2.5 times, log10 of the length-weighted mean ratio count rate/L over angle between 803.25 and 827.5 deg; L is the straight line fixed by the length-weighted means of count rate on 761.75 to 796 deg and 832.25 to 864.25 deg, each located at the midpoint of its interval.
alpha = 0.09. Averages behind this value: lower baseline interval 2.24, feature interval 1.99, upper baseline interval 2.08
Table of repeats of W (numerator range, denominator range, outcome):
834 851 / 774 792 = 0.88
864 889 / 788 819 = 1.14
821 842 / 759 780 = 0.83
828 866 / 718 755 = 0.96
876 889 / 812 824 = 1.17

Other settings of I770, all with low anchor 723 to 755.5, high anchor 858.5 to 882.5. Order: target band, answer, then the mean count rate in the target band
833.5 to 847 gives 2.0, 1.93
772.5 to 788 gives -0.3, 2.25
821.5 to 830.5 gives 1.4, 1.92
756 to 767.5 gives -0.6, 2.3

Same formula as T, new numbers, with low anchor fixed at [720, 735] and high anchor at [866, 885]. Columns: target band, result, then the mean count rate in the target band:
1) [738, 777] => -0.047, 2.26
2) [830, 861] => 0.112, 2.05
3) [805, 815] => 0.119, 2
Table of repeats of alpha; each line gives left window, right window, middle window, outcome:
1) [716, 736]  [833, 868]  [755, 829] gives 0.00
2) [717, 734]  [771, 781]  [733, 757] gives 0.00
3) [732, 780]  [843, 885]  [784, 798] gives 0.06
